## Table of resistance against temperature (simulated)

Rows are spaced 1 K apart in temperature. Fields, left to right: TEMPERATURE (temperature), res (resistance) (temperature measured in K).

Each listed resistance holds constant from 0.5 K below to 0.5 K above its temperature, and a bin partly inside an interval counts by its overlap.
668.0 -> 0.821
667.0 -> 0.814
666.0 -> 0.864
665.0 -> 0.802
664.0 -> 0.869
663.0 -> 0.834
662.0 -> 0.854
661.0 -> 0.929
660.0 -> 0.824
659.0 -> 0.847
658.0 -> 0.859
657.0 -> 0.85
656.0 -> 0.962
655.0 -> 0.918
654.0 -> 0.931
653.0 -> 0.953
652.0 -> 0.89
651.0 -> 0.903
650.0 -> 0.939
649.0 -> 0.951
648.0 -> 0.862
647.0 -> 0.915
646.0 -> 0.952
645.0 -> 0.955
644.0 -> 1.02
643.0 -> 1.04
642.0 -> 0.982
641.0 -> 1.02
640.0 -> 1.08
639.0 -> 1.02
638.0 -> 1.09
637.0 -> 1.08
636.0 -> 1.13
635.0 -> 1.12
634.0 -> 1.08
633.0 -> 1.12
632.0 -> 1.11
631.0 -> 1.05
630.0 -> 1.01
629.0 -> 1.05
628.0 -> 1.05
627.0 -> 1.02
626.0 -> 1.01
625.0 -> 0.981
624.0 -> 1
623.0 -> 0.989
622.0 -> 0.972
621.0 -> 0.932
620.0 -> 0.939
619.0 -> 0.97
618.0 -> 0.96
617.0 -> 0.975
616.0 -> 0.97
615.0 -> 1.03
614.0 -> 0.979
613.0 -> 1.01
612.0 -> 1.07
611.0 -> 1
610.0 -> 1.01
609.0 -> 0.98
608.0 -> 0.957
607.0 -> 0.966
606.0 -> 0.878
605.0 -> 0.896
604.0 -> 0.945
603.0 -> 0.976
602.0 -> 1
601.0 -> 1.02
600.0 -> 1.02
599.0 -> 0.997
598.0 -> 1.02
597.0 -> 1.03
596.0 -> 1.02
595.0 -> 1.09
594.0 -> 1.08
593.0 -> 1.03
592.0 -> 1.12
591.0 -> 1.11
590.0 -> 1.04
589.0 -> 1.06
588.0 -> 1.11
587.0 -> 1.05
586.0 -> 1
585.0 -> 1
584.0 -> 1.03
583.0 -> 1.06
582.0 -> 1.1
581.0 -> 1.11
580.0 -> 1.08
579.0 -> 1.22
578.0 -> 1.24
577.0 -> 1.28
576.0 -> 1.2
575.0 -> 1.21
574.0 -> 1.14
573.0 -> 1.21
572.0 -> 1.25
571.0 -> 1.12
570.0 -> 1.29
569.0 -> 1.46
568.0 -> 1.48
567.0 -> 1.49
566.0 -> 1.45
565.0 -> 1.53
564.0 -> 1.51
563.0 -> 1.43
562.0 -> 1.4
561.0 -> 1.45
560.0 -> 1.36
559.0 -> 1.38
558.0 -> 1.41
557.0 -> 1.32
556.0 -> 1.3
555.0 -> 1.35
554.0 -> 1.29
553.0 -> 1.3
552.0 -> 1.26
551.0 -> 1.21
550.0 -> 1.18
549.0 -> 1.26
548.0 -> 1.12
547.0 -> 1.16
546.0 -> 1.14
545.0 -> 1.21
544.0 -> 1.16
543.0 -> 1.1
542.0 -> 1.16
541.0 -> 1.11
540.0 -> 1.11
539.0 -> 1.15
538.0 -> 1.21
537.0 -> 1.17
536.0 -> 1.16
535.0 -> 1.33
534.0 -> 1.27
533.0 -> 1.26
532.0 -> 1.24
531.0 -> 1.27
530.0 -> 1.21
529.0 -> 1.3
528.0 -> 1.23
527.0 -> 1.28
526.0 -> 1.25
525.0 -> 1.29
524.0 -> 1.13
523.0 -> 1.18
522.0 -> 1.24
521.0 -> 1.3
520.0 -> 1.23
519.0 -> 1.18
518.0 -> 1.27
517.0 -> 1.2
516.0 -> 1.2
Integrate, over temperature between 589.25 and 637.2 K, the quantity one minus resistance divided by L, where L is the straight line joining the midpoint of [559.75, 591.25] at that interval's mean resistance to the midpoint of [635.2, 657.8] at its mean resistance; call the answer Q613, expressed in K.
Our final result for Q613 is 3.4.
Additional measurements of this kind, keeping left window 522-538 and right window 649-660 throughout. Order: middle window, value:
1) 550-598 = -4.4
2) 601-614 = 0.7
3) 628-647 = -2.0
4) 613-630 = 0.0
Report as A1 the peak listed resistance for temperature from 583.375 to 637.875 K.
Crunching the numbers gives 1.13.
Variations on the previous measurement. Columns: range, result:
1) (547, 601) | 1.53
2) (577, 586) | 1.28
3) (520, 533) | 1.3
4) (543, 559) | 1.41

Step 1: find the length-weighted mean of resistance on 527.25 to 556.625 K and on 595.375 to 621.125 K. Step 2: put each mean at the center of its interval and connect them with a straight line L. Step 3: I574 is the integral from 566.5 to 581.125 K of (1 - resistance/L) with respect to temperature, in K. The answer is -2.0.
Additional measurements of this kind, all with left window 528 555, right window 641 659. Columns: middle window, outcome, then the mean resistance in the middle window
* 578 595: 0.2 K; 1.08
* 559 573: -3.0 K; 1.39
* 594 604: 0.4 K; 1.02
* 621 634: -0.5 K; 1.03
